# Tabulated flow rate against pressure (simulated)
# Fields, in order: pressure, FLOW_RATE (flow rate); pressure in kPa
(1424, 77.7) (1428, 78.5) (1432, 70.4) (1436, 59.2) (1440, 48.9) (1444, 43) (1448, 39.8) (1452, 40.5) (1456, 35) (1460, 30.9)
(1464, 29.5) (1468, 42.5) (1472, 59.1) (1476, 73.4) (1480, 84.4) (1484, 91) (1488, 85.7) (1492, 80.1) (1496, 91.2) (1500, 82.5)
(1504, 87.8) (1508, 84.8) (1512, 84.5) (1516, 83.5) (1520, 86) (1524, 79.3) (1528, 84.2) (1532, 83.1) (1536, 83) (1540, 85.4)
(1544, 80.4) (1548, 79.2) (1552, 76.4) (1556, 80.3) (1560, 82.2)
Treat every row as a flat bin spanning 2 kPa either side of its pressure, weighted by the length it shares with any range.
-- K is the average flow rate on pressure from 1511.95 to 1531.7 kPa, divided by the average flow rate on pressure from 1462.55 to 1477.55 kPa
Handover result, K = 1.63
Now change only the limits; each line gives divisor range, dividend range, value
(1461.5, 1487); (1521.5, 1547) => 1.30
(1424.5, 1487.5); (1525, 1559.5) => 1.45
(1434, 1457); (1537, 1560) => 1.80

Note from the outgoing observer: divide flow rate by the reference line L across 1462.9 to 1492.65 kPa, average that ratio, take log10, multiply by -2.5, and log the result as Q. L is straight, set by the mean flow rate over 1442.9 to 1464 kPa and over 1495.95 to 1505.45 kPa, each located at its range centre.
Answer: -0.09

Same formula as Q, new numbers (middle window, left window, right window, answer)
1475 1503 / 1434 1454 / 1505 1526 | -0.21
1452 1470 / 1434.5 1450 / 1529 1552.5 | 0.46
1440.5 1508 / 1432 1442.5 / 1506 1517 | 0.15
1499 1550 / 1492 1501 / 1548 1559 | -0.01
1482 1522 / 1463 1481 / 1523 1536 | -0.21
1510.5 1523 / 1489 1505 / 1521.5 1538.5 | -0.01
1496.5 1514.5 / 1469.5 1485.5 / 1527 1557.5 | -0.10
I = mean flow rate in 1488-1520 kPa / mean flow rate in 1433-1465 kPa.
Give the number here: 2.02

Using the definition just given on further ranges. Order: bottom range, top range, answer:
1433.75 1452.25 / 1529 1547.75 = 1.75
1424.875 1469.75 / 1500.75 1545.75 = 1.75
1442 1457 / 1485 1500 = 2.15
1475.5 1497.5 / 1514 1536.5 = 0.98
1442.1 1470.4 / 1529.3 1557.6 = 2.16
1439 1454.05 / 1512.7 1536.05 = 1.95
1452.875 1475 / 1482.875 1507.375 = 2.10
